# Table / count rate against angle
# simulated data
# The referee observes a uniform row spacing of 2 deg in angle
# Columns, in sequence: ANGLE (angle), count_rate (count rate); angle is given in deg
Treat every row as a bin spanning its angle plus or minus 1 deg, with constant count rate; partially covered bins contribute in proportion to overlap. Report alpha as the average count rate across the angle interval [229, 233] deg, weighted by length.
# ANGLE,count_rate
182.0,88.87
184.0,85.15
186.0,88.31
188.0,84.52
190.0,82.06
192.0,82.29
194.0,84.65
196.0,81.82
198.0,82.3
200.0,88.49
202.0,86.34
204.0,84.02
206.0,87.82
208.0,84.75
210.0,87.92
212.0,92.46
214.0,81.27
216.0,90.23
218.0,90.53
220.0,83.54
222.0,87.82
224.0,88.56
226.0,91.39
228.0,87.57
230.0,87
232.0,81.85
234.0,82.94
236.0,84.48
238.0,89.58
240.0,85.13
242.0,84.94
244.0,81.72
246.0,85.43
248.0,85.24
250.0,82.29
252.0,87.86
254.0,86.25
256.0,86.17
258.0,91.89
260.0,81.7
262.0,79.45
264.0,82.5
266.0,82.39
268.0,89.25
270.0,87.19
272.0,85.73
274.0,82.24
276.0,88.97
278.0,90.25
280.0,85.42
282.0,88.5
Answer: 84.4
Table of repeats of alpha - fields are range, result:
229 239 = 85.2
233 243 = 85.4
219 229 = 87.8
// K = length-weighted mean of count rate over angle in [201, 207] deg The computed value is 86.1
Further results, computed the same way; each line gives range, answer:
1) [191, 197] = 82.9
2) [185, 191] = 85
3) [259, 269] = 83.1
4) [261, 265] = 81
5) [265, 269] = 85.8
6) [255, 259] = 89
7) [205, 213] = 88.2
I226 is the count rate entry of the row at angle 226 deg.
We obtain 91.39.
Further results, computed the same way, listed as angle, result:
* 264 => 82.5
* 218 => 90.53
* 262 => 79.45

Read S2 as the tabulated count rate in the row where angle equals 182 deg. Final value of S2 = 88.87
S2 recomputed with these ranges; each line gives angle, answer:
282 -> 88.5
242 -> 84.94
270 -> 87.19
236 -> 84.48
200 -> 88.49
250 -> 82.29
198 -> 82.3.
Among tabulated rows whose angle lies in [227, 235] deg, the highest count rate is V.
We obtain 87.57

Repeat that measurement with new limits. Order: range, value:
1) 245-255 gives 87.86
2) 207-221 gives 92.46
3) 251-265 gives 91.89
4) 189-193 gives 82.29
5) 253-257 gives 86.25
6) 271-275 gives 85.73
